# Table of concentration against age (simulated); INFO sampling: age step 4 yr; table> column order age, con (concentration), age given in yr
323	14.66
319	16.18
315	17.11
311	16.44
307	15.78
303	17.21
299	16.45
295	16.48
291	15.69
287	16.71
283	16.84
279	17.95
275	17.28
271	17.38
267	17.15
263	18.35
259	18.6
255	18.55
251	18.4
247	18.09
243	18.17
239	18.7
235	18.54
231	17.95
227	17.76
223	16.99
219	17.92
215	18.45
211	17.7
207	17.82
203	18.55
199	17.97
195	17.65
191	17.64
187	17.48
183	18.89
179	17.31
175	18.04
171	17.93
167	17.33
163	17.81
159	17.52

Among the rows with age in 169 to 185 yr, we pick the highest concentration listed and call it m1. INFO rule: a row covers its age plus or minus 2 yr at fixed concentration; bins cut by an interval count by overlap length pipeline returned 18.89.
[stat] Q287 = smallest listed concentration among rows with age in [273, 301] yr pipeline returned 15.69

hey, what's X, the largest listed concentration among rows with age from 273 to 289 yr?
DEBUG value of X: 17.95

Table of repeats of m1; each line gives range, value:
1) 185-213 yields 18.55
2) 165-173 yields 17.93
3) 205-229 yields 18.45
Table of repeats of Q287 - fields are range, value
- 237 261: 18.09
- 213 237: 16.99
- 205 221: 17.7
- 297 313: 15.78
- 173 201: 17.31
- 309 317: 16.44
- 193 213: 17.65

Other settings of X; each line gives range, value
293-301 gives 16.48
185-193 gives 17.64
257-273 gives 18.6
